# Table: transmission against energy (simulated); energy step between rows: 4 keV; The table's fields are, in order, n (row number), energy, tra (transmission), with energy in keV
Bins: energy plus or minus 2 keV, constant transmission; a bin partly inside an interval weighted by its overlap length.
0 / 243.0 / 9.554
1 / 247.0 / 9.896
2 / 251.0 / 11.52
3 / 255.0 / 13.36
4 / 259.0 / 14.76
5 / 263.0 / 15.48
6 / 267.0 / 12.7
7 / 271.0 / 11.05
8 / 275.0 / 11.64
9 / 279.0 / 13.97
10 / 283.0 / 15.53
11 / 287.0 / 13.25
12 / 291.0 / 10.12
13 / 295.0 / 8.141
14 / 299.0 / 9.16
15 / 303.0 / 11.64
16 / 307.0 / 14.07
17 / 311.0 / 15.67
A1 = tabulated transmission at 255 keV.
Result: 13.36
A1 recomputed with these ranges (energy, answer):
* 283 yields 15.53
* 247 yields 9.896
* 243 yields 9.554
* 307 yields 14.07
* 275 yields 11.64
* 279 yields 13.97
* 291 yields 10.12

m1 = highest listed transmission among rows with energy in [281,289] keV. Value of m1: 15.53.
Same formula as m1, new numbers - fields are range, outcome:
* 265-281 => 13.97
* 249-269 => 15.48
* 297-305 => 11.64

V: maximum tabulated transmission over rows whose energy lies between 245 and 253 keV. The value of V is 11.52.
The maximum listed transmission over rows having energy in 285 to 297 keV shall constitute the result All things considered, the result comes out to 13.25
